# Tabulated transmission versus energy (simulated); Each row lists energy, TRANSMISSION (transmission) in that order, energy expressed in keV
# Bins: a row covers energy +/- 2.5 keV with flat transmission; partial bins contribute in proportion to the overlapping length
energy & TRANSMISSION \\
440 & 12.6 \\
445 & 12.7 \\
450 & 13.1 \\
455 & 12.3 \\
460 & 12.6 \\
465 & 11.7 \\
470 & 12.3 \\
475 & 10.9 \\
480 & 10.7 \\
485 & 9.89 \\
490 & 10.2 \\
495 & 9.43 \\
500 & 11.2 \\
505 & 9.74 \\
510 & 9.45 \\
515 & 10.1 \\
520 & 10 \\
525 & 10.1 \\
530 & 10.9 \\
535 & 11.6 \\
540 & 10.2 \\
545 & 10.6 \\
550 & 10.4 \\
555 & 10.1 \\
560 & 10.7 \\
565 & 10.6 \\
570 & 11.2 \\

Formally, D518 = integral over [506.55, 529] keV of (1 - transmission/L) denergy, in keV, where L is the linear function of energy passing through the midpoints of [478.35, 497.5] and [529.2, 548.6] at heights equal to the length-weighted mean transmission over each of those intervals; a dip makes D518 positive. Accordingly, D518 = 1.1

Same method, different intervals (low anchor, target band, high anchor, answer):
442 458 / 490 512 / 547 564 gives 3.0 keV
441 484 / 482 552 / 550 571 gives 5.7 keV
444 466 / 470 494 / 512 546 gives 2.5 keV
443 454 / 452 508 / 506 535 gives 3.4 keV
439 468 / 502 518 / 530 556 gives 2.1 keV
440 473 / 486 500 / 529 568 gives 2.0 keV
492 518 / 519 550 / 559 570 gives -0.6 keV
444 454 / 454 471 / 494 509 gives -0.1 keV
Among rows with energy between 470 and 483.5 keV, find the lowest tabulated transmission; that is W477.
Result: 10.7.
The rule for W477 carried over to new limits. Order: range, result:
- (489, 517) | 9.43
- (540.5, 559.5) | 10.1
